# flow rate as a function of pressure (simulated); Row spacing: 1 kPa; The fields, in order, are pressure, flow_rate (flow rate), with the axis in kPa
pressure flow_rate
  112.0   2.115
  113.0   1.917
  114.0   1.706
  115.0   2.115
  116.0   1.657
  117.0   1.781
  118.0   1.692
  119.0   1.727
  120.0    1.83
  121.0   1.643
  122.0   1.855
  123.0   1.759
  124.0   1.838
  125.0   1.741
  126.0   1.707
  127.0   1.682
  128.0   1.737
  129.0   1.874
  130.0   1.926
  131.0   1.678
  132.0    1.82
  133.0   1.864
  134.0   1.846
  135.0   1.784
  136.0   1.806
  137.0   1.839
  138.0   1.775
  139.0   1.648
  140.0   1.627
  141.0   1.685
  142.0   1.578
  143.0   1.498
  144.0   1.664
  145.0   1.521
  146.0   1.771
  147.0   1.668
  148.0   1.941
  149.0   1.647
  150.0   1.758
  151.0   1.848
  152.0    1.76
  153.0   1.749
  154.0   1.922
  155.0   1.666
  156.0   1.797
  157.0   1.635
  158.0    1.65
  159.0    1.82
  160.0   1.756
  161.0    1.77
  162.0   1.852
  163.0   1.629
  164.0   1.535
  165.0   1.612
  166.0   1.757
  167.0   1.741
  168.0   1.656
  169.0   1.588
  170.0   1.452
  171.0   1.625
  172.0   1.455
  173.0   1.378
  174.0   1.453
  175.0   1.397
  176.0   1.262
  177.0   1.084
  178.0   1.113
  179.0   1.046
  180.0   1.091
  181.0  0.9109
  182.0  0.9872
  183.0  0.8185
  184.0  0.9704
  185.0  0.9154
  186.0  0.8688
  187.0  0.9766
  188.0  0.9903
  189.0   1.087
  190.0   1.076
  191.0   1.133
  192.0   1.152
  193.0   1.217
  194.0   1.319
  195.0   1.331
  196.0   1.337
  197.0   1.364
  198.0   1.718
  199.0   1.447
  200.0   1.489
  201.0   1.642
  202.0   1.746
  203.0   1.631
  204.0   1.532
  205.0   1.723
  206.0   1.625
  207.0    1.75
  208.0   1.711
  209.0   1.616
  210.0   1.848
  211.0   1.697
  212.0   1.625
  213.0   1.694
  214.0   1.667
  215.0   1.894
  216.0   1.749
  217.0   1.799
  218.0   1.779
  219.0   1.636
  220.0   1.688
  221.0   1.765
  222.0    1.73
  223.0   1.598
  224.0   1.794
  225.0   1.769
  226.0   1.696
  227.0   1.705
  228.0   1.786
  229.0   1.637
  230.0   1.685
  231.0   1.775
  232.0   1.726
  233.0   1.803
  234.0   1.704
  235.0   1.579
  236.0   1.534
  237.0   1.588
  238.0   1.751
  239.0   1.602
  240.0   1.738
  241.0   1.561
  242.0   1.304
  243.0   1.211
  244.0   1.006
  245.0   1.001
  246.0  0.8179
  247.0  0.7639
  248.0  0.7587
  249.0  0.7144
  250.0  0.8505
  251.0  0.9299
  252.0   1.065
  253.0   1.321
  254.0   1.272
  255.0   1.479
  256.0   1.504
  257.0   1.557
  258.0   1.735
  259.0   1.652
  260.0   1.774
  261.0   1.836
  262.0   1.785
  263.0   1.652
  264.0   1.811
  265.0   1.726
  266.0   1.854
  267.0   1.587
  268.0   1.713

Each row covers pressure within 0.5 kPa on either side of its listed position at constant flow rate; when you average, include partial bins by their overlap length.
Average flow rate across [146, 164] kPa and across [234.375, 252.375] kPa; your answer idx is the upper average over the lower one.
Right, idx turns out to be 0.69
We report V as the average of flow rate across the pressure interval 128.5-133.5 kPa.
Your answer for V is 1.83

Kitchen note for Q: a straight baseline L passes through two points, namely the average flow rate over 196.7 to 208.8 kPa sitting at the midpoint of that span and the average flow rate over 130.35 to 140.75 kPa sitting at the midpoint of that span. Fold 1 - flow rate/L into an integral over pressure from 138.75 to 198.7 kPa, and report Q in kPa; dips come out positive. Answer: 8.7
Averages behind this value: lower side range 1.77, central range 1.45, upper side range 1.62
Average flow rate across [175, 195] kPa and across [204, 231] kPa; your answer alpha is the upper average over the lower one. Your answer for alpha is 1.60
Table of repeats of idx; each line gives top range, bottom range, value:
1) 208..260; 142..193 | 1.05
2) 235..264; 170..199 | 1.14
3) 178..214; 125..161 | 0.77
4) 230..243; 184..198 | 1.41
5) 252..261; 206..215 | 0.89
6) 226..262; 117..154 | 0.82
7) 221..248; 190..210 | 1.02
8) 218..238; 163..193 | 1.36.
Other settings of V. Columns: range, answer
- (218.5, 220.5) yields 1.66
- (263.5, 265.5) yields 1.77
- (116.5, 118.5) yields 1.74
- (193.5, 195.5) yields 1.32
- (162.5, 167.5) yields 1.65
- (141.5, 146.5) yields 1.61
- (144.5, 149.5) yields 1.71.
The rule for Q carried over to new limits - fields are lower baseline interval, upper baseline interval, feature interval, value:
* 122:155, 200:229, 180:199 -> 6.53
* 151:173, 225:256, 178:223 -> 2.98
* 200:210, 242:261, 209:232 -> -3.28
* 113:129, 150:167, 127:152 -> 0.19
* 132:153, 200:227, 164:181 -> 3.07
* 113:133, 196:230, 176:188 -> 5.05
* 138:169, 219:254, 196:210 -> -0.61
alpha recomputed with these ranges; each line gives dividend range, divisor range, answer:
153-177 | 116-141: 0.92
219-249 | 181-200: 1.31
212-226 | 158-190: 1.29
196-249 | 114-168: 0.90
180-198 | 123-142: 0.62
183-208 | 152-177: 0.82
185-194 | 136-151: 0.63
